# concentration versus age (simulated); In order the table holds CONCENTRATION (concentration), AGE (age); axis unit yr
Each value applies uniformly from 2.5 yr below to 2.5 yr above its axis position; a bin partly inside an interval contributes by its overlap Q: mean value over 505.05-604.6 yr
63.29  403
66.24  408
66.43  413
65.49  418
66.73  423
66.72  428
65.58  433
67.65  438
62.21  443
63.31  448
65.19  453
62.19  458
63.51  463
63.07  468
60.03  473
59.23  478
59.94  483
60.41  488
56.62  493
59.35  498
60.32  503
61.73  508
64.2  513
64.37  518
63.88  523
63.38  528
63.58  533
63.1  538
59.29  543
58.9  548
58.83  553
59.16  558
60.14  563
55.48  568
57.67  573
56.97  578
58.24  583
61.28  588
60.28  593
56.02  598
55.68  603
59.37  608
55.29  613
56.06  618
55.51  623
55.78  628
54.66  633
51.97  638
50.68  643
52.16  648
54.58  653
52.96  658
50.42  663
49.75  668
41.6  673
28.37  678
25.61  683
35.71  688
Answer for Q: 60.1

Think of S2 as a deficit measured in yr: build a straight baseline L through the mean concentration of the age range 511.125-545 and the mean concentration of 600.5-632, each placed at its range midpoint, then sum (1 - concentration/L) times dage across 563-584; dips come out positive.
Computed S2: 0.8 yr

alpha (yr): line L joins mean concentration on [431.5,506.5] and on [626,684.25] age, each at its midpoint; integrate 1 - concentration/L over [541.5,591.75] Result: -3.9 yr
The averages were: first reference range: 61.9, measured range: 58.6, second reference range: 47.8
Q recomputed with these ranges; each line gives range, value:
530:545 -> 62.1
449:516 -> 61.3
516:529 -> 63.9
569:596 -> 58.6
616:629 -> 55.8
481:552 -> 61.3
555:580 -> 57.9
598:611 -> 57.1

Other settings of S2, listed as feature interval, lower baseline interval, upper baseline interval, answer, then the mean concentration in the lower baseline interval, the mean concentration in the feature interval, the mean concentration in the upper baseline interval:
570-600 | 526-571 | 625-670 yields -0.5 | 60.1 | 58.4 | 52.6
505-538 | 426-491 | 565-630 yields -1.7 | 62.9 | 63.4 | 57.2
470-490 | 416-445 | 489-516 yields 0.7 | 65.8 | 60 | 60.5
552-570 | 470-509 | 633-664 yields -0.6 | 59.7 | 58.4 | 52.4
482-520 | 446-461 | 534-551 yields 0.7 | 63.6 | 60.9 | 60.7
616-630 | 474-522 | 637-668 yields -0.6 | 60.8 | 55.8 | 51.9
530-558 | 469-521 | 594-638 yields -0.9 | 60.7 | 60.6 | 56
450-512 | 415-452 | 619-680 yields 1.0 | 65.4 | 61.1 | 50.2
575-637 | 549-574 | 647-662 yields -1.3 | 58.3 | 57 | 53.1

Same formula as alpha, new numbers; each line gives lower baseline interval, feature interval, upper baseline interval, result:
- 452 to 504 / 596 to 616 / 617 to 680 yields -1.4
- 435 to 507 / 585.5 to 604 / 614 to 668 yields -1.0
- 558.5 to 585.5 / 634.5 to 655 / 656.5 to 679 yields -1.7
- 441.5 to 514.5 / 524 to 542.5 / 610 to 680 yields -1.6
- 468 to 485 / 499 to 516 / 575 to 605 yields -0.6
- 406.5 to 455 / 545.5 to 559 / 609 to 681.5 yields -0.5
